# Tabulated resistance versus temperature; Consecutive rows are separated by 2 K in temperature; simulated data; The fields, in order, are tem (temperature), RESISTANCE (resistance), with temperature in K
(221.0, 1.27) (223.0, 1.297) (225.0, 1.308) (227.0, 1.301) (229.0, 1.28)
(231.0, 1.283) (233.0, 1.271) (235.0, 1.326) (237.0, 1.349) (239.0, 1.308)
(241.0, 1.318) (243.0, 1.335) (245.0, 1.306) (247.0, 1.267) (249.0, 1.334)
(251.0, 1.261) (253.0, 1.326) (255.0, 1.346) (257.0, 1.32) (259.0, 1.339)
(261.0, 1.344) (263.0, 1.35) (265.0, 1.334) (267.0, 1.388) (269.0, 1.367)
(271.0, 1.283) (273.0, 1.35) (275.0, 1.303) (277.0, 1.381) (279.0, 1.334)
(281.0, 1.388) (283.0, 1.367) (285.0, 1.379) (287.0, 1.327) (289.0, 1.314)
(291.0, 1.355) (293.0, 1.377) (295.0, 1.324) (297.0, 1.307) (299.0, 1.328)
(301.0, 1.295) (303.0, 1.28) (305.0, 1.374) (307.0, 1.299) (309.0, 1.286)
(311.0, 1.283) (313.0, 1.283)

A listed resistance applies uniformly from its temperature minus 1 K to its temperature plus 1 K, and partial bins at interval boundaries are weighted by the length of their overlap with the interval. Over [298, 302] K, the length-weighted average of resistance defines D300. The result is 1.31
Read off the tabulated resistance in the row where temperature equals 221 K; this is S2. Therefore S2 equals 1.27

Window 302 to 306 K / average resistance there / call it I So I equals 1.33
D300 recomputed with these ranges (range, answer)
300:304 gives 1.29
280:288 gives 1.37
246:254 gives 1.3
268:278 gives 1.34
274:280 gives 1.34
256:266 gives 1.34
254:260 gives 1.33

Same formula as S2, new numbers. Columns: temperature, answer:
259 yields 1.339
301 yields 1.295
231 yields 1.283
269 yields 1.367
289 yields 1.314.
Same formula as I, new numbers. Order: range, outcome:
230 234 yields 1.28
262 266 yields 1.34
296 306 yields 1.32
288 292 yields 1.33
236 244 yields 1.33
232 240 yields 1.31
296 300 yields 1.32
